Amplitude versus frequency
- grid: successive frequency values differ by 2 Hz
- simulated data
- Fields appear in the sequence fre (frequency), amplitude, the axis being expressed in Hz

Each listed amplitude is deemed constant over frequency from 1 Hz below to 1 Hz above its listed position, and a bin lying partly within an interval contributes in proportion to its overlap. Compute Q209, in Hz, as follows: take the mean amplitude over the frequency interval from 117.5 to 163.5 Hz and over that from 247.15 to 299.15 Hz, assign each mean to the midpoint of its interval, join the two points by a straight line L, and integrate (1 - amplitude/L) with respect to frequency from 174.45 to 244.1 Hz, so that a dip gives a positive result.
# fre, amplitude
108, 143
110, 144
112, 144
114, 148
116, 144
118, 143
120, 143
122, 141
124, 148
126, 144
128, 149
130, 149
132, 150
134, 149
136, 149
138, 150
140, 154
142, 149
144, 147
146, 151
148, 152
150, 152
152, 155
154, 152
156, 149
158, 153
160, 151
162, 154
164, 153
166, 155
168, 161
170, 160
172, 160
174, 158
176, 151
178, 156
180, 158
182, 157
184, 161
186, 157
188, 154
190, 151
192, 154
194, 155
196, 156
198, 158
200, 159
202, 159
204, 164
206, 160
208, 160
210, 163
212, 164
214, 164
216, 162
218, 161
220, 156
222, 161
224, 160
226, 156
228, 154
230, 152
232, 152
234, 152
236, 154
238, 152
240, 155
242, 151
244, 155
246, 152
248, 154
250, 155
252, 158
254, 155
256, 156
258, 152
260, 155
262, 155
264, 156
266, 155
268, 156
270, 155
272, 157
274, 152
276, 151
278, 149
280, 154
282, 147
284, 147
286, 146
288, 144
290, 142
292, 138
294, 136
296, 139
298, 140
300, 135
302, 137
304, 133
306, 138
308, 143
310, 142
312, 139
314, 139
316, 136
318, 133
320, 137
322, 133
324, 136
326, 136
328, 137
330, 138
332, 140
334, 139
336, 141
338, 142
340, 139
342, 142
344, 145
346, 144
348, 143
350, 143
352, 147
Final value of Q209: -3.4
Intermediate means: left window 149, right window 150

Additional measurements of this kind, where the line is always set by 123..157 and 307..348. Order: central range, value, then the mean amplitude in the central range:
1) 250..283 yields -2.6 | 154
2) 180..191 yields -0.7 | 156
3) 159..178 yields -1.0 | 156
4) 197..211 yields -1.4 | 160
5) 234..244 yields -0.6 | 153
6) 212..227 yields -1.5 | 160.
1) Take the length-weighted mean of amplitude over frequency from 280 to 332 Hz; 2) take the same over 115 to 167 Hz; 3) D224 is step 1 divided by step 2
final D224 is 0.9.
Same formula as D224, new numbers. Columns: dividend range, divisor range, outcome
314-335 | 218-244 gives 0.88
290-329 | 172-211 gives 0.87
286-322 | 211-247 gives 0.89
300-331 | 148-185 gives 0.88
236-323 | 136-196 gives 0.95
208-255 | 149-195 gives 1.01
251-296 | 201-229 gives 0.94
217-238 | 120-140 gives 1.05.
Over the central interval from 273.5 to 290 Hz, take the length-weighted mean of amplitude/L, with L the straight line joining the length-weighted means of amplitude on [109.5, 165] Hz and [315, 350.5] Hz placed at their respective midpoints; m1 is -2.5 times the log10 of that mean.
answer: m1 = -0.05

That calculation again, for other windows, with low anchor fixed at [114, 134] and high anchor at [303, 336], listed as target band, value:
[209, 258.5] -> -0.11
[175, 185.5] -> -0.09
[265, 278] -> -0.11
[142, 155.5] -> -0.05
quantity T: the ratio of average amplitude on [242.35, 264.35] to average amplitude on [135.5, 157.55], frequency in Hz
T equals 1.02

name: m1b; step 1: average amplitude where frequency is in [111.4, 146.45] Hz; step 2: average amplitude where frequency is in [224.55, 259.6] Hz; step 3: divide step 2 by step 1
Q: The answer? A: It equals 1.0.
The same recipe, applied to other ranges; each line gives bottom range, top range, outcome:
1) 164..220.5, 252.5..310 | 0.93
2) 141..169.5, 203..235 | 1.04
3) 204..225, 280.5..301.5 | 0.88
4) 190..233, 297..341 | 0.87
